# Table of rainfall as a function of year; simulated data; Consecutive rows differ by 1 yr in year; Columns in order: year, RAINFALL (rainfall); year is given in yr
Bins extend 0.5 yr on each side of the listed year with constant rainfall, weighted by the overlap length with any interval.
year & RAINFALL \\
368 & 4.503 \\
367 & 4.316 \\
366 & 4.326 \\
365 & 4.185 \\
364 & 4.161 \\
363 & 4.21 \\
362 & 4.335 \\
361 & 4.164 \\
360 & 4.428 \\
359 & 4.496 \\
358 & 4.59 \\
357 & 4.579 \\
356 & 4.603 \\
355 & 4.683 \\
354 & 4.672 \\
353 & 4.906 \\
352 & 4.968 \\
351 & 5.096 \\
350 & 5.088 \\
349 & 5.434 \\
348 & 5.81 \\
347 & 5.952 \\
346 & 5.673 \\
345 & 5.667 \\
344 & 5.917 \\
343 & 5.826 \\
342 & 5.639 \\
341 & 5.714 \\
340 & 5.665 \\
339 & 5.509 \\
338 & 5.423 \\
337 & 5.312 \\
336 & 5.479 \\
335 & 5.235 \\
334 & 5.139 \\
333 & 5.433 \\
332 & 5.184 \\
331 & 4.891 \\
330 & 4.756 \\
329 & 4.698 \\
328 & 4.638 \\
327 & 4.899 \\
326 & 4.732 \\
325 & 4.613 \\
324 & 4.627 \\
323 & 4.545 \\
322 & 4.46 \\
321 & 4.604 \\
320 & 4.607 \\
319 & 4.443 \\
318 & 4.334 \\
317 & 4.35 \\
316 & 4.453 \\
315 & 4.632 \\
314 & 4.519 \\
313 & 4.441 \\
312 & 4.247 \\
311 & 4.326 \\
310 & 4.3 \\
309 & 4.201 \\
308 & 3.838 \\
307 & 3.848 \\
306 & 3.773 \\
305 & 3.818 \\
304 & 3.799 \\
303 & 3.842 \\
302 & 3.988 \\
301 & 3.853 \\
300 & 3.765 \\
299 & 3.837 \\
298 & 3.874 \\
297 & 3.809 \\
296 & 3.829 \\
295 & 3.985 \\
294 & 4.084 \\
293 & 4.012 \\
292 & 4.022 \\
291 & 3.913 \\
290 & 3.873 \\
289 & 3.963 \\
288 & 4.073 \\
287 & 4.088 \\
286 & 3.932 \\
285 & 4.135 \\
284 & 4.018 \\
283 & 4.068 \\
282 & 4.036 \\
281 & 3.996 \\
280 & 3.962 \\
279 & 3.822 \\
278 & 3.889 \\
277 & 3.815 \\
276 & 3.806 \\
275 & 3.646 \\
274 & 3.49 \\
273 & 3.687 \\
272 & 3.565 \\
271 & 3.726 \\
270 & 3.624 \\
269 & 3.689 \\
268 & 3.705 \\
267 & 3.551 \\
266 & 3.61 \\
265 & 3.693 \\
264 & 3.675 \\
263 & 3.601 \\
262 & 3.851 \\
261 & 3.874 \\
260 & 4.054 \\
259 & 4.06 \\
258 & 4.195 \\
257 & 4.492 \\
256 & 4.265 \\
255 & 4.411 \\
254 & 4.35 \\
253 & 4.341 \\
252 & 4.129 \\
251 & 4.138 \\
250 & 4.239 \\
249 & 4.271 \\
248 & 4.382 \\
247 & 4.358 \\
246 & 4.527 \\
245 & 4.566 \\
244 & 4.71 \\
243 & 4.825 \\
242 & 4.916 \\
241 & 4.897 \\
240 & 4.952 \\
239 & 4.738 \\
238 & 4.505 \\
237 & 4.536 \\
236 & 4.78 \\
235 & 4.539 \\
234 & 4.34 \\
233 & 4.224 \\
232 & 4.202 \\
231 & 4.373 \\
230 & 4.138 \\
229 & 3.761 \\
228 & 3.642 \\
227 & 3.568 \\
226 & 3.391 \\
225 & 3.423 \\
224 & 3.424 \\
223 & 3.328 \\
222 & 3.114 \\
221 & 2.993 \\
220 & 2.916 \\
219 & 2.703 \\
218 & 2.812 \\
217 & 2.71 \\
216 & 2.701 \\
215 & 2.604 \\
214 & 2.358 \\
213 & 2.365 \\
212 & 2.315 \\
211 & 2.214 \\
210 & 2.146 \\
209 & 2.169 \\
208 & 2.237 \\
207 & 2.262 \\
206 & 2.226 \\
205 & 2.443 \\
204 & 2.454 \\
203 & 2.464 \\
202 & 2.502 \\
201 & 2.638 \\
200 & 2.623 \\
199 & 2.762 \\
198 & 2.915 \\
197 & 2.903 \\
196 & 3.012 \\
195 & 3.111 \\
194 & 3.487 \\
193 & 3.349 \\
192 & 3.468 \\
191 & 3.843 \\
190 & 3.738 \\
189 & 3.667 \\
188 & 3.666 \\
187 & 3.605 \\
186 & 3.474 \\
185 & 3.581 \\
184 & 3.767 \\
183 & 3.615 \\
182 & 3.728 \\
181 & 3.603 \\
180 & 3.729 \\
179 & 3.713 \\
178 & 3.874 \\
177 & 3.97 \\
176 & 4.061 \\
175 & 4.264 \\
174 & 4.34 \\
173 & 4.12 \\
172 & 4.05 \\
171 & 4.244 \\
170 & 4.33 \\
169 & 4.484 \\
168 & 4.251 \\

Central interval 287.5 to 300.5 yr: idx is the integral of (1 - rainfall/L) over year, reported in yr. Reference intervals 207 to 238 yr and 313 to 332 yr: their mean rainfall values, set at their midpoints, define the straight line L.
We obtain 0.9 yr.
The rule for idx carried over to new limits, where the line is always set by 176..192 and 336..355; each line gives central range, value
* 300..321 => 3.7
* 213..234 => 4.2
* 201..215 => 5.7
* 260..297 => 6.9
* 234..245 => -1.0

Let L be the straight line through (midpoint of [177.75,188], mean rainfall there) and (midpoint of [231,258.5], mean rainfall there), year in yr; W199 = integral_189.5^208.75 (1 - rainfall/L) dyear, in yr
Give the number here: 5.0 yr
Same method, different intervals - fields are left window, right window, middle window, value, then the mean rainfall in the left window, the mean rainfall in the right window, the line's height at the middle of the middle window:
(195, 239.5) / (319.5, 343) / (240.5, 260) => -3.8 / 3.15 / 5.05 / 3.7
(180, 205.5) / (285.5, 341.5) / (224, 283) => -4.2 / 3.23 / 4.43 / 3.83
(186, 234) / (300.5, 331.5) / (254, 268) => -1.0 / 3.06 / 4.36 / 3.68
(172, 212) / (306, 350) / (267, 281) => 1.7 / 3.22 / 4.92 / 4.25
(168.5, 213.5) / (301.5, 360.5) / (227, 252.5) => -4.0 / 3.28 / 4.8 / 3.81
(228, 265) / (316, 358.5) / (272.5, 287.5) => 2.3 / 4.32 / 5.05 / 4.59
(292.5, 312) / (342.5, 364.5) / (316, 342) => -2.6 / 3.94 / 4.97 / 4.48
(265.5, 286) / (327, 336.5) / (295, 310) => 1.7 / 3.8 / 5.04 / 4.39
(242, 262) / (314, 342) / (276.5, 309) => 5.0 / 4.33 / 4.91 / 4.64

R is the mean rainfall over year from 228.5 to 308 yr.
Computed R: 4.07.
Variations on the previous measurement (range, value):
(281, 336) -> 4.29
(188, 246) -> 3.38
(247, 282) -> 3.94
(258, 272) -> 3.76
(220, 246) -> 4.14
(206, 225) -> 2.64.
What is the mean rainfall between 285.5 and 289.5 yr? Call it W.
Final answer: 4.01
